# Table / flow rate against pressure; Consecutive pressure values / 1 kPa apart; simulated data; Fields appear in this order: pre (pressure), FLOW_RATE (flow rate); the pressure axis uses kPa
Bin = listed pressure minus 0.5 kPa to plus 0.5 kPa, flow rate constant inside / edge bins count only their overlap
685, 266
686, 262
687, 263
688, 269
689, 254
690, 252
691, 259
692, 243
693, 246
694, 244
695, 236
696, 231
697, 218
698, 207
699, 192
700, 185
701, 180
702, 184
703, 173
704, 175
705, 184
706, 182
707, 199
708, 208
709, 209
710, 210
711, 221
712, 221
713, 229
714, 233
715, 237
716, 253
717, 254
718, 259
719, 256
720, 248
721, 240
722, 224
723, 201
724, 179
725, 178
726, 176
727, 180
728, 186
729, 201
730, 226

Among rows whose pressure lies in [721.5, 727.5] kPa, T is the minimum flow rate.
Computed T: 176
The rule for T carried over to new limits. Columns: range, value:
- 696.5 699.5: 192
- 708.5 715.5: 209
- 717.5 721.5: 240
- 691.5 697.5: 218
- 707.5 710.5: 208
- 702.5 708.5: 173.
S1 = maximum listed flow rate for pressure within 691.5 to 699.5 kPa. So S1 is 246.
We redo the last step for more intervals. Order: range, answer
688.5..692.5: 259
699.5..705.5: 185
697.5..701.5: 207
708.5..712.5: 221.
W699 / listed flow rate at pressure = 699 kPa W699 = 192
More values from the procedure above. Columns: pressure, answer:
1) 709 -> 209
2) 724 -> 179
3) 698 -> 207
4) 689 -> 254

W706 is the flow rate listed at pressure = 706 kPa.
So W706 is 182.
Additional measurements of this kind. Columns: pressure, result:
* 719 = 256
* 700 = 185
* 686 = 262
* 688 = 269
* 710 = 210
